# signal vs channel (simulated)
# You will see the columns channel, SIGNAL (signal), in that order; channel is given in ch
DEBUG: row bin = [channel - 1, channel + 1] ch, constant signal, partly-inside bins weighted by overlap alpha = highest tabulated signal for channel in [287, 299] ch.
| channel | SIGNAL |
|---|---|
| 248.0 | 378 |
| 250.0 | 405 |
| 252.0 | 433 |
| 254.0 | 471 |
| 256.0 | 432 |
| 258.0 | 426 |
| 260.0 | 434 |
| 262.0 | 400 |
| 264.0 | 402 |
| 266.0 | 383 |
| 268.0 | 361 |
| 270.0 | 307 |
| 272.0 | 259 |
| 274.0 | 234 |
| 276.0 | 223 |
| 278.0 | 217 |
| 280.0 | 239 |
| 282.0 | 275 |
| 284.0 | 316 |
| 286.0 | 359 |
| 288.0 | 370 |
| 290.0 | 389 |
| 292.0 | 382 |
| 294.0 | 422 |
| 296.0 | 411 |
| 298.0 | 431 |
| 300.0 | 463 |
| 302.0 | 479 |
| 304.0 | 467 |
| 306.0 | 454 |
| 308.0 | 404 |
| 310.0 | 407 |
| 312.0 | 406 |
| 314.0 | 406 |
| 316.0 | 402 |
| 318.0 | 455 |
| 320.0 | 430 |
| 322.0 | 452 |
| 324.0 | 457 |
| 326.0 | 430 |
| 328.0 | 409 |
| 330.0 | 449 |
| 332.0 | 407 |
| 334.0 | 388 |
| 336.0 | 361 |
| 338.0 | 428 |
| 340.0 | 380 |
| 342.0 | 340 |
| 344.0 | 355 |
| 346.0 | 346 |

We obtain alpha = 431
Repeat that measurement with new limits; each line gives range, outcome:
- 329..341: 449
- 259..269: 434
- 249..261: 471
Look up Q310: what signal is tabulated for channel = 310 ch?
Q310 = 407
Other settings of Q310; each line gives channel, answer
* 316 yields 402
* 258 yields 426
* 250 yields 405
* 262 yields 400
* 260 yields 434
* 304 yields 467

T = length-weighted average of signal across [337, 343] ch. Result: 383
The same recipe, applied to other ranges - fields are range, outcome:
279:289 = 312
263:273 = 342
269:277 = 256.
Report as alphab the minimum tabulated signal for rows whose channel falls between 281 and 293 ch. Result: 275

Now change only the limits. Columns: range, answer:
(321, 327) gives 430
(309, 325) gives 402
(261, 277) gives 223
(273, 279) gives 217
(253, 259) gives 426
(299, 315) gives 404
